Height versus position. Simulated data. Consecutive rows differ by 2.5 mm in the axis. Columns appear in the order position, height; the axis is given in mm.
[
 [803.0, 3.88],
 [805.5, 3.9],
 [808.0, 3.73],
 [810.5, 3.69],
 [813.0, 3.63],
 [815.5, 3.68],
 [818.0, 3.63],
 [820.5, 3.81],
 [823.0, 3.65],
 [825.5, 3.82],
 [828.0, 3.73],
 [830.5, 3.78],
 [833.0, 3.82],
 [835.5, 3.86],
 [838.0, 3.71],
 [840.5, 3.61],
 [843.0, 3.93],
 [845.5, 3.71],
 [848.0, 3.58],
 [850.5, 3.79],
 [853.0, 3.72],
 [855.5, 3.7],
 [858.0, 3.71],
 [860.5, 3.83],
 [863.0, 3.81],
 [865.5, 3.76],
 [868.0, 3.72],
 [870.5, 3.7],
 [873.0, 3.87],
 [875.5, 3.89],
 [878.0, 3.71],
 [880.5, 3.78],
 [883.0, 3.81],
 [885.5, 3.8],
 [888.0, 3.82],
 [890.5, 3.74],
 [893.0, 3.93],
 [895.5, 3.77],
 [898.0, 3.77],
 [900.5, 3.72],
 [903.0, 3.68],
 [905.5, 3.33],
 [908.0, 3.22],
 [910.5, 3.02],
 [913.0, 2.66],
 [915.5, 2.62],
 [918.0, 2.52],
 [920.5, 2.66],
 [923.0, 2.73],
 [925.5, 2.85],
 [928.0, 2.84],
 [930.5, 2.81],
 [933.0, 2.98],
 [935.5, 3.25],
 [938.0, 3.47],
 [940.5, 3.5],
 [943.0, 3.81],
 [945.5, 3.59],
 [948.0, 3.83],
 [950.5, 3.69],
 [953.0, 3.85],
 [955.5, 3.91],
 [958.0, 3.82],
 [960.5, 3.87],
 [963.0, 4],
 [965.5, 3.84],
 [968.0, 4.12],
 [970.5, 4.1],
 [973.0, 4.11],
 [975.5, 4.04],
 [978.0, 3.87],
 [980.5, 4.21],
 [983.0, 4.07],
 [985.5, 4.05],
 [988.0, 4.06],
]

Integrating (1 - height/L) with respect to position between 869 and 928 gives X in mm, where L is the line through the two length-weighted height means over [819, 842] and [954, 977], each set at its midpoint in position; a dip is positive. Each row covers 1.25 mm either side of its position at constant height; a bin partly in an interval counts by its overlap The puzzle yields 6.97 mm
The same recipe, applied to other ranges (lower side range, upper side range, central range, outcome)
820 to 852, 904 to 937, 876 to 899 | -4.05 mm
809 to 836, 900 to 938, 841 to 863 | -1.50 mm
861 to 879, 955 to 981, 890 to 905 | 0.36 mm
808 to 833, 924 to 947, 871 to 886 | -1.43 mm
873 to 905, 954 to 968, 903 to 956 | 9.01 mm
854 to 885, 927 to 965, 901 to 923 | 4.09 mm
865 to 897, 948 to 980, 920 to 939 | 4.53 mm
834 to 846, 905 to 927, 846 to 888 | -4.11 mm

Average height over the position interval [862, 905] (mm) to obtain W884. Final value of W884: 3.77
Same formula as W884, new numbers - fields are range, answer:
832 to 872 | 3.75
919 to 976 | 3.54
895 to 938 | 3.08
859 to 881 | 3.78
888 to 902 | 3.79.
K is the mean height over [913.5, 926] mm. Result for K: 2.66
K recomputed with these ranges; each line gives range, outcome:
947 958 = 3.82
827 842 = 3.76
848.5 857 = 3.72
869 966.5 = 3.48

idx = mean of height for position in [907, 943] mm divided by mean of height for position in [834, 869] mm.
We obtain 0.8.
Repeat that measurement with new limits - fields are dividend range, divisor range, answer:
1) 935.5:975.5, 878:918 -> 1.10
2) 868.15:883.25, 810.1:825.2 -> 1.03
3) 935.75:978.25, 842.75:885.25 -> 1.02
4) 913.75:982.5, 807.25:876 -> 0.94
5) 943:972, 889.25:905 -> 1.03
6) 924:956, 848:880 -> 0.90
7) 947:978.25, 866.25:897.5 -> 1.04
